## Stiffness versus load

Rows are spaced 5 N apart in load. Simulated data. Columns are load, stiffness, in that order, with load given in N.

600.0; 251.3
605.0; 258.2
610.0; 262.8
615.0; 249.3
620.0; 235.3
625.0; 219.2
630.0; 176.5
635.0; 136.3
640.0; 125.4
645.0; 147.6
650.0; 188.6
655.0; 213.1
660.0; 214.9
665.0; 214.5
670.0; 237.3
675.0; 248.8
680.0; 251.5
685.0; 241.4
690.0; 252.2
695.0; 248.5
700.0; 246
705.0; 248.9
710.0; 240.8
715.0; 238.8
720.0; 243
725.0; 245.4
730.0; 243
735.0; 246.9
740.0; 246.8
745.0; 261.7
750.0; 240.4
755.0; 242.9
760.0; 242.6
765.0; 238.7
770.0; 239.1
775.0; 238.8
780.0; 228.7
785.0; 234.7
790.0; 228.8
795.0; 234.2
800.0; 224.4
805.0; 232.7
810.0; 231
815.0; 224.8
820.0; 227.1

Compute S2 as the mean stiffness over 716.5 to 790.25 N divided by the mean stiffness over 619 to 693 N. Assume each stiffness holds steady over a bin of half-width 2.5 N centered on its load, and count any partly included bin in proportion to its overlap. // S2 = 1.2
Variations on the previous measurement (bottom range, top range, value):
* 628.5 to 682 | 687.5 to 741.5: 1.25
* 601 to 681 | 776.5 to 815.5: 1.09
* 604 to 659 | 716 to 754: 1.23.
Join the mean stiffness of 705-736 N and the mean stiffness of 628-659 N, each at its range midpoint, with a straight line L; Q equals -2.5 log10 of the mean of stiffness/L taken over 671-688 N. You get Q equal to -0.214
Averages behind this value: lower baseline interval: 167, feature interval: 247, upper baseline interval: 243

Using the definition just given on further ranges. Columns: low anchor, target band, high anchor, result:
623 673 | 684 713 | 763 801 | -0.20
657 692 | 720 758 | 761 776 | -0.04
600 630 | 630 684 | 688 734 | 0.22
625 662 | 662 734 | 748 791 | -0.20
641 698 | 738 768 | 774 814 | -0.08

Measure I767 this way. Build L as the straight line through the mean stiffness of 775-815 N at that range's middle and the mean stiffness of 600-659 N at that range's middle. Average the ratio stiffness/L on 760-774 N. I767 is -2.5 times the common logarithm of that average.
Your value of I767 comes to -0.062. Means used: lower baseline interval 204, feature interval 240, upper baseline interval 231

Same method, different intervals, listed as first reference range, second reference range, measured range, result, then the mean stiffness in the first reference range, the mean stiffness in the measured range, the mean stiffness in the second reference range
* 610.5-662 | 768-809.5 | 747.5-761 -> -0.085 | 193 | 242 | 233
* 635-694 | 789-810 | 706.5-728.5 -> -0.115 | 210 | 242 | 230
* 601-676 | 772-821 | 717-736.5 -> -0.109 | 209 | 244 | 231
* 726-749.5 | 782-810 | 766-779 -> 0.001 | 249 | 238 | 231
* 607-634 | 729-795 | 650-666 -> 0.091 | 224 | 210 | 241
